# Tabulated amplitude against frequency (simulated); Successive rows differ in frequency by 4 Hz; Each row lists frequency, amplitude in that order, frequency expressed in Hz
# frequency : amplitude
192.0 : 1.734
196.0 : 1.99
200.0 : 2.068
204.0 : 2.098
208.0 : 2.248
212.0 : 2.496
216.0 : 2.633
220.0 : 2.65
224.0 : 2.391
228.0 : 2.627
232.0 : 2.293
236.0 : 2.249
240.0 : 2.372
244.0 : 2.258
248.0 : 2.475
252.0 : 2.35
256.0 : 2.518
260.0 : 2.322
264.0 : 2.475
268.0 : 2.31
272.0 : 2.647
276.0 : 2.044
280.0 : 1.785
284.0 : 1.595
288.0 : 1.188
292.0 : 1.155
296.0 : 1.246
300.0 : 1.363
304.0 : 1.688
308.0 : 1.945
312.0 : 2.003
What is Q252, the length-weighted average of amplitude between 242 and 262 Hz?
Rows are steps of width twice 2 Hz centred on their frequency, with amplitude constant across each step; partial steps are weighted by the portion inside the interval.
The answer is 2.38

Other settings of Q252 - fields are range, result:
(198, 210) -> 2.14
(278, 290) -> 1.52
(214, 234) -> 2.52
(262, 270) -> 2.39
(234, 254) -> 2.34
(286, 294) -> 1.17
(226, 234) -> 2.46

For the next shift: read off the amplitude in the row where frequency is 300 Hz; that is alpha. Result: 1.363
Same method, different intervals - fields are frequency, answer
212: 2.496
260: 2.322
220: 2.65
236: 2.249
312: 2.003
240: 2.372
